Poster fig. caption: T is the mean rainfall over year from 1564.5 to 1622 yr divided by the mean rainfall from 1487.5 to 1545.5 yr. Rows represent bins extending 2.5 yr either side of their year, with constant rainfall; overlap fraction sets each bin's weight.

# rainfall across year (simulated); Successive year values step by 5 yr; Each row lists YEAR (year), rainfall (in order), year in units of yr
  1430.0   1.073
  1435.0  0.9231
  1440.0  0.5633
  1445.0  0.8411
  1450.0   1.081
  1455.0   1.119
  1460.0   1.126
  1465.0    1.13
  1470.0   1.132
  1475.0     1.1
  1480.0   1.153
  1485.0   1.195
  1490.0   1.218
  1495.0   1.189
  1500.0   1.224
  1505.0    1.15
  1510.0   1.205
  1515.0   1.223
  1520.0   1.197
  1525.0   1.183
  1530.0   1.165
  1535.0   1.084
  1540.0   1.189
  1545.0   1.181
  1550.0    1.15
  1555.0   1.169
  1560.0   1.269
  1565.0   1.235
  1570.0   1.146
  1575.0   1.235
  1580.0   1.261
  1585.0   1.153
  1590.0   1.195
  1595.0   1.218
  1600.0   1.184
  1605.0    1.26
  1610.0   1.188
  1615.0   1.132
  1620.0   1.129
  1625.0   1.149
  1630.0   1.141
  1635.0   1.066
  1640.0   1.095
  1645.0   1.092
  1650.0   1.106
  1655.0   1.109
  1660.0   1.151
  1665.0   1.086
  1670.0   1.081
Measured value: 1.01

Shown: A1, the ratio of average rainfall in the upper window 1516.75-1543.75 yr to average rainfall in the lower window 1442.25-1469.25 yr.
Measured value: 1.1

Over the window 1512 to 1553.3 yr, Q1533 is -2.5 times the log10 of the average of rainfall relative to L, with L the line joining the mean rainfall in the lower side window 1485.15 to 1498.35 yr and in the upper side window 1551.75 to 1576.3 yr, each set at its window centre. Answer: 0.03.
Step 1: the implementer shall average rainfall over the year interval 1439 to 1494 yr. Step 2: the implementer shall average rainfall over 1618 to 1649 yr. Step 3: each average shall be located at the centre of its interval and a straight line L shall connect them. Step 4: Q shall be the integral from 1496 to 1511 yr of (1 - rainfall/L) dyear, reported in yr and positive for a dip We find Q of -1.48 yr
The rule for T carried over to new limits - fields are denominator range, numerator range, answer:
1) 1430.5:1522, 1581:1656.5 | 1.05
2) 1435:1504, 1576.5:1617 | 1.11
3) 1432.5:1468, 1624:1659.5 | 1.14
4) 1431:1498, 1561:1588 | 1.14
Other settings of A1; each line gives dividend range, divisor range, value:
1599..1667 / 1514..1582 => 0.95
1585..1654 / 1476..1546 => 0.97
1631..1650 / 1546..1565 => 0.91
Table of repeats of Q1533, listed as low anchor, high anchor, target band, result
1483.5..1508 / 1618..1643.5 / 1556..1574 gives -0.06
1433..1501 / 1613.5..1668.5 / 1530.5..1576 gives -0.09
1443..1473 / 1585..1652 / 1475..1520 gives -0.09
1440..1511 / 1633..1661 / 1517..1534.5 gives -0.06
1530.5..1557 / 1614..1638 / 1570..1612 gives -0.07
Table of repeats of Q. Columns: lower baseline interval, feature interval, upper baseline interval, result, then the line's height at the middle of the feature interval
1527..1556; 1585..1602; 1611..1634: -0.7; 1.14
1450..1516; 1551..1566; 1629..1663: -1.0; 1.14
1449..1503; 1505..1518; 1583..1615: -0.4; 1.17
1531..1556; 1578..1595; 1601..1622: -0.5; 1.17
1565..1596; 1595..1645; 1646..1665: 0.3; 1.16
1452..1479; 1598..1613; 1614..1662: -1.2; 1.12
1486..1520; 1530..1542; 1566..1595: 0.6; 1.2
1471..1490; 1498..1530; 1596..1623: -0.9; 1.16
